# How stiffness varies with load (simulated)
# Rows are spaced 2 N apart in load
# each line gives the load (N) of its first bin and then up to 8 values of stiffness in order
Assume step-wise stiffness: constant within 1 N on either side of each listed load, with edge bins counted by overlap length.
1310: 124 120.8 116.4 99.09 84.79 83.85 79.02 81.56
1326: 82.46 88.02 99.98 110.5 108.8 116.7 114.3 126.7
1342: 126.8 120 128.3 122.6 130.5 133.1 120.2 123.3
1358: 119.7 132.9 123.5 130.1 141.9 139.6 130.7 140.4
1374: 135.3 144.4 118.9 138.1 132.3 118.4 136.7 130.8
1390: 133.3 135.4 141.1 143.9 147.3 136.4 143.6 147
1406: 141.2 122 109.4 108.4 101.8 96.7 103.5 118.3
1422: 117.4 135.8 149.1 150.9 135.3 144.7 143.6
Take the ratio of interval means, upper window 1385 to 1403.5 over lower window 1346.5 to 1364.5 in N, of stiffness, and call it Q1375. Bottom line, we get 1.10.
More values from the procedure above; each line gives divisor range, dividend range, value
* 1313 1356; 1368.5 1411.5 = 1.24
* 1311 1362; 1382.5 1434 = 1.17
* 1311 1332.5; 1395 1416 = 1.36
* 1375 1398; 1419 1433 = 1.01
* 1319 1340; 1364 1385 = 1.37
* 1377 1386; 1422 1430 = 1.10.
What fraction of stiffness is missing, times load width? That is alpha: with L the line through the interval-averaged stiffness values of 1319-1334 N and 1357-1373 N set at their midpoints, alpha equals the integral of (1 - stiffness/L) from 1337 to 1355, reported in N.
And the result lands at -2.12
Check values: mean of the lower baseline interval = 90.6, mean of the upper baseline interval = 132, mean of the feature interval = 125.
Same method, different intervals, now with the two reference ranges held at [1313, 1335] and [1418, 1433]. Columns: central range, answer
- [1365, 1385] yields -3.5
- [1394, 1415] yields -0.9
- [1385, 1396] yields -1.5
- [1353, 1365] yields -1.9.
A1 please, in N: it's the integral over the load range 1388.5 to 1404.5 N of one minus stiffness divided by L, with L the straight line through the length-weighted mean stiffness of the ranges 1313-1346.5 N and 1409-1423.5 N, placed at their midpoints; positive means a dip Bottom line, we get -4.9 N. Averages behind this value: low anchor 104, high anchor 109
